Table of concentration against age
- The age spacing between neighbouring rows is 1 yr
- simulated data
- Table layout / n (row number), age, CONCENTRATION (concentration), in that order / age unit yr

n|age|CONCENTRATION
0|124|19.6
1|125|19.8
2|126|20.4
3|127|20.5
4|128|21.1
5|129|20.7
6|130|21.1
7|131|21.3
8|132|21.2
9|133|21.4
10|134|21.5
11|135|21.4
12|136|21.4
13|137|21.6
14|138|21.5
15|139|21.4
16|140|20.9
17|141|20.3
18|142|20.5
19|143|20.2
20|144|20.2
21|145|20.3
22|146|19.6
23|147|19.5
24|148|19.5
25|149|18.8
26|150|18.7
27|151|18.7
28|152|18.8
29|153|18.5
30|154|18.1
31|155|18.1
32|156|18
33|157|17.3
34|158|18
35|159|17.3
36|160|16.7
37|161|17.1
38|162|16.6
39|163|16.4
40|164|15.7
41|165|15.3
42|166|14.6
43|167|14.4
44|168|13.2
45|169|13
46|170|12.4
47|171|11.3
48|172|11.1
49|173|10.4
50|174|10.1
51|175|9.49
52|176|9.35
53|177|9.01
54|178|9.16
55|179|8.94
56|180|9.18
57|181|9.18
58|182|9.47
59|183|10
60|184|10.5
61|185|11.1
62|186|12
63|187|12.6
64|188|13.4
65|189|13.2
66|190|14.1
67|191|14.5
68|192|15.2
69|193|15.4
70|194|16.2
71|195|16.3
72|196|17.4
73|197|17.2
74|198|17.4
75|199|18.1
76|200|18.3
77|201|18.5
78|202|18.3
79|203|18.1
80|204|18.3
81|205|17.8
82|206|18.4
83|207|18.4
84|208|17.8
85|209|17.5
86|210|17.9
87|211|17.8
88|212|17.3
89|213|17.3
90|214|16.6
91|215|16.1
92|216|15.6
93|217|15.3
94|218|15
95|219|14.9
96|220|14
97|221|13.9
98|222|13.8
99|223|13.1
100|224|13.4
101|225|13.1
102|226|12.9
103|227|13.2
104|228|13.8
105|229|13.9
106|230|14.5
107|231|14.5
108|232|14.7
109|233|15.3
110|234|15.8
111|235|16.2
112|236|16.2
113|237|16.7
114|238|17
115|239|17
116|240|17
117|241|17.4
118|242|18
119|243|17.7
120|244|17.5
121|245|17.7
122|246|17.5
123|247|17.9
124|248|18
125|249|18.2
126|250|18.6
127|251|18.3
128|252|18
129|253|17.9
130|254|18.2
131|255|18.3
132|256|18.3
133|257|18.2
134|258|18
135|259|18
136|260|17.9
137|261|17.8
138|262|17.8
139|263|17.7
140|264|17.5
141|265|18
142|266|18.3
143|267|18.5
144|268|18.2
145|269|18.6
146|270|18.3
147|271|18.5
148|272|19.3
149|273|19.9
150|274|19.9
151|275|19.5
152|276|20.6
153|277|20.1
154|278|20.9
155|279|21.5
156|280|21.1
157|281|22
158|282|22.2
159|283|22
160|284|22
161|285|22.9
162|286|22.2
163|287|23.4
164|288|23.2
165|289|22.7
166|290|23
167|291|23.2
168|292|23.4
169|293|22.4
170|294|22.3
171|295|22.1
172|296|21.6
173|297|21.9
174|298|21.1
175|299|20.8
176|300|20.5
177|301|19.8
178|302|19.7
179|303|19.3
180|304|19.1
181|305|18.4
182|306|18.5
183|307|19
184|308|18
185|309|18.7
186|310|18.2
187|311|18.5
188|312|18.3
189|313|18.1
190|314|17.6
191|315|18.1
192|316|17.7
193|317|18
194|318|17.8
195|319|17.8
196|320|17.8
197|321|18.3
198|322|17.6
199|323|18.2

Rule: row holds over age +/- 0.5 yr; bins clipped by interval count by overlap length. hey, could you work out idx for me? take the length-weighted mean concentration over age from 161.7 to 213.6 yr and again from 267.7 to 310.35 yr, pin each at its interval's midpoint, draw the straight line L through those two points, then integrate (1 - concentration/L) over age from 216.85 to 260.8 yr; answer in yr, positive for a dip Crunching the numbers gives 3.3 yr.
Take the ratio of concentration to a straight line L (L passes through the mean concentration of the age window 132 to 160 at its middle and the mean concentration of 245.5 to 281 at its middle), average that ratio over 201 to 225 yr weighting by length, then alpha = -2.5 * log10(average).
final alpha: 0.170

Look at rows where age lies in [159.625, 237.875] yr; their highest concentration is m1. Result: 18.5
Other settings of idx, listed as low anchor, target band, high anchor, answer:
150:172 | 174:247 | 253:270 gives 9.12 yr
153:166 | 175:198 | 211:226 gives 5.10 yr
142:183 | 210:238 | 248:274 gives 3.23 yr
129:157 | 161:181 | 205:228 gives 6.83 yr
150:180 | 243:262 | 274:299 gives 1.72 yr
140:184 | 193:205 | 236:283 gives -0.79 yr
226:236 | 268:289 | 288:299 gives -0.37 yr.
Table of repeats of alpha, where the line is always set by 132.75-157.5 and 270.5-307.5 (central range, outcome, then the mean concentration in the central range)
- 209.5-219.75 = 0.24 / 16.3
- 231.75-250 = 0.21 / 17.1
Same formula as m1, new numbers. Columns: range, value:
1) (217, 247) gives 18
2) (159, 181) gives 17.3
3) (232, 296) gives 23.4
